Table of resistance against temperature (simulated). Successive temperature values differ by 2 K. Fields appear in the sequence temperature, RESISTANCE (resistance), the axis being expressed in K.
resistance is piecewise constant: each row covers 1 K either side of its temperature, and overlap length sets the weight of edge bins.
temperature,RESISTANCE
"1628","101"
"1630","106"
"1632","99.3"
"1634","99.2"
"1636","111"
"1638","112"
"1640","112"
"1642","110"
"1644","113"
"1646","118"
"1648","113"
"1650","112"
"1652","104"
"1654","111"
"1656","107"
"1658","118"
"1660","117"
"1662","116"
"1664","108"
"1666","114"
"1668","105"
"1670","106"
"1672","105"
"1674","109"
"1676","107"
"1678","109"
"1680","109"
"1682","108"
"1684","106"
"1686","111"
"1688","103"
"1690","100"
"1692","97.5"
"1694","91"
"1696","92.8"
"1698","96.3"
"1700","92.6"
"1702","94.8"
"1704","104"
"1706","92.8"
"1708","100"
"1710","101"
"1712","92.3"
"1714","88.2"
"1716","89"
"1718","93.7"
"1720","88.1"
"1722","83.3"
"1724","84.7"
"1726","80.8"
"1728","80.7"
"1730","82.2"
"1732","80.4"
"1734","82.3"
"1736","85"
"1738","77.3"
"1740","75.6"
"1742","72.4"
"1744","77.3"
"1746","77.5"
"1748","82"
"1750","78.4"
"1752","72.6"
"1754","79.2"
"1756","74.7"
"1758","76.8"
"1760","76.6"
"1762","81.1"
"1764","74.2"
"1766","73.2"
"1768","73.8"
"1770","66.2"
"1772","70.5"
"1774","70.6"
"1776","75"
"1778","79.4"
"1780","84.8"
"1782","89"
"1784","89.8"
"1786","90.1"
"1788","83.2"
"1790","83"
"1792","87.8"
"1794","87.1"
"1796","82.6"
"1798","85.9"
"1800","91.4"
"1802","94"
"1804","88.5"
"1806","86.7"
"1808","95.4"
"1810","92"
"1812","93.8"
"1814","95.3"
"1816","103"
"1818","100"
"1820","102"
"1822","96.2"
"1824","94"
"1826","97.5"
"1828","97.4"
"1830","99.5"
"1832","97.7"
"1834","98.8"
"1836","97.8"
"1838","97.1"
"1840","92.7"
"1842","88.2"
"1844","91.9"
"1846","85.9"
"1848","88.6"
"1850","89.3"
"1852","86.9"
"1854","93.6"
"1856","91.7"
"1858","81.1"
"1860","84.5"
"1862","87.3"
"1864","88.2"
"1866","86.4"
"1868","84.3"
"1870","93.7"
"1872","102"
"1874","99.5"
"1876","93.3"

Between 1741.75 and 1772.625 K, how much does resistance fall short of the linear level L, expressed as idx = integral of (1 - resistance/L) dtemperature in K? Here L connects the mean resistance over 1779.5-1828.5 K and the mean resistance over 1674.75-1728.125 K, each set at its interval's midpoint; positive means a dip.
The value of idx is 6.0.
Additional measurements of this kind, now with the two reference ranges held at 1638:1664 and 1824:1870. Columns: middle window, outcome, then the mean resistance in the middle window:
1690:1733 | 6.1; 91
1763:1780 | 4.4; 73.6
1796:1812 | 0.9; 90.3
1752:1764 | 2.8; 77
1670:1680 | 0.2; 108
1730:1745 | 3.5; 78.9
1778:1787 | 1.0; 87.4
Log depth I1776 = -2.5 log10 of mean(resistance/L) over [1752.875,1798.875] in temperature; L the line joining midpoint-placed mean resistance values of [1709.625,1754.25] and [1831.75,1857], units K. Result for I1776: 0.09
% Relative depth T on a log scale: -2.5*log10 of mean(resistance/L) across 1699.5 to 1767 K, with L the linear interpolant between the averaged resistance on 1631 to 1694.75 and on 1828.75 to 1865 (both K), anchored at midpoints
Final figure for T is 0.21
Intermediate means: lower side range 108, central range 83.6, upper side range 91.2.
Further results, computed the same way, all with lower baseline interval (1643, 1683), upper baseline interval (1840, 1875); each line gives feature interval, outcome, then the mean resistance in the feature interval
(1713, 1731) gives 0.21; 85.6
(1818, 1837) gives -0.06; 98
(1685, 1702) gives 0.10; 97.8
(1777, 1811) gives 0.10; 87.7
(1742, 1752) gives 0.29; 77.5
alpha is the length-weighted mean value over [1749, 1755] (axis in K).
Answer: 76.7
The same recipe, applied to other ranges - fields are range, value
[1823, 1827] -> 95.8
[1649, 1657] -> 108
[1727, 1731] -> 81.5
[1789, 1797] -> 85.1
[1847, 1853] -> 88.3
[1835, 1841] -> 95.9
